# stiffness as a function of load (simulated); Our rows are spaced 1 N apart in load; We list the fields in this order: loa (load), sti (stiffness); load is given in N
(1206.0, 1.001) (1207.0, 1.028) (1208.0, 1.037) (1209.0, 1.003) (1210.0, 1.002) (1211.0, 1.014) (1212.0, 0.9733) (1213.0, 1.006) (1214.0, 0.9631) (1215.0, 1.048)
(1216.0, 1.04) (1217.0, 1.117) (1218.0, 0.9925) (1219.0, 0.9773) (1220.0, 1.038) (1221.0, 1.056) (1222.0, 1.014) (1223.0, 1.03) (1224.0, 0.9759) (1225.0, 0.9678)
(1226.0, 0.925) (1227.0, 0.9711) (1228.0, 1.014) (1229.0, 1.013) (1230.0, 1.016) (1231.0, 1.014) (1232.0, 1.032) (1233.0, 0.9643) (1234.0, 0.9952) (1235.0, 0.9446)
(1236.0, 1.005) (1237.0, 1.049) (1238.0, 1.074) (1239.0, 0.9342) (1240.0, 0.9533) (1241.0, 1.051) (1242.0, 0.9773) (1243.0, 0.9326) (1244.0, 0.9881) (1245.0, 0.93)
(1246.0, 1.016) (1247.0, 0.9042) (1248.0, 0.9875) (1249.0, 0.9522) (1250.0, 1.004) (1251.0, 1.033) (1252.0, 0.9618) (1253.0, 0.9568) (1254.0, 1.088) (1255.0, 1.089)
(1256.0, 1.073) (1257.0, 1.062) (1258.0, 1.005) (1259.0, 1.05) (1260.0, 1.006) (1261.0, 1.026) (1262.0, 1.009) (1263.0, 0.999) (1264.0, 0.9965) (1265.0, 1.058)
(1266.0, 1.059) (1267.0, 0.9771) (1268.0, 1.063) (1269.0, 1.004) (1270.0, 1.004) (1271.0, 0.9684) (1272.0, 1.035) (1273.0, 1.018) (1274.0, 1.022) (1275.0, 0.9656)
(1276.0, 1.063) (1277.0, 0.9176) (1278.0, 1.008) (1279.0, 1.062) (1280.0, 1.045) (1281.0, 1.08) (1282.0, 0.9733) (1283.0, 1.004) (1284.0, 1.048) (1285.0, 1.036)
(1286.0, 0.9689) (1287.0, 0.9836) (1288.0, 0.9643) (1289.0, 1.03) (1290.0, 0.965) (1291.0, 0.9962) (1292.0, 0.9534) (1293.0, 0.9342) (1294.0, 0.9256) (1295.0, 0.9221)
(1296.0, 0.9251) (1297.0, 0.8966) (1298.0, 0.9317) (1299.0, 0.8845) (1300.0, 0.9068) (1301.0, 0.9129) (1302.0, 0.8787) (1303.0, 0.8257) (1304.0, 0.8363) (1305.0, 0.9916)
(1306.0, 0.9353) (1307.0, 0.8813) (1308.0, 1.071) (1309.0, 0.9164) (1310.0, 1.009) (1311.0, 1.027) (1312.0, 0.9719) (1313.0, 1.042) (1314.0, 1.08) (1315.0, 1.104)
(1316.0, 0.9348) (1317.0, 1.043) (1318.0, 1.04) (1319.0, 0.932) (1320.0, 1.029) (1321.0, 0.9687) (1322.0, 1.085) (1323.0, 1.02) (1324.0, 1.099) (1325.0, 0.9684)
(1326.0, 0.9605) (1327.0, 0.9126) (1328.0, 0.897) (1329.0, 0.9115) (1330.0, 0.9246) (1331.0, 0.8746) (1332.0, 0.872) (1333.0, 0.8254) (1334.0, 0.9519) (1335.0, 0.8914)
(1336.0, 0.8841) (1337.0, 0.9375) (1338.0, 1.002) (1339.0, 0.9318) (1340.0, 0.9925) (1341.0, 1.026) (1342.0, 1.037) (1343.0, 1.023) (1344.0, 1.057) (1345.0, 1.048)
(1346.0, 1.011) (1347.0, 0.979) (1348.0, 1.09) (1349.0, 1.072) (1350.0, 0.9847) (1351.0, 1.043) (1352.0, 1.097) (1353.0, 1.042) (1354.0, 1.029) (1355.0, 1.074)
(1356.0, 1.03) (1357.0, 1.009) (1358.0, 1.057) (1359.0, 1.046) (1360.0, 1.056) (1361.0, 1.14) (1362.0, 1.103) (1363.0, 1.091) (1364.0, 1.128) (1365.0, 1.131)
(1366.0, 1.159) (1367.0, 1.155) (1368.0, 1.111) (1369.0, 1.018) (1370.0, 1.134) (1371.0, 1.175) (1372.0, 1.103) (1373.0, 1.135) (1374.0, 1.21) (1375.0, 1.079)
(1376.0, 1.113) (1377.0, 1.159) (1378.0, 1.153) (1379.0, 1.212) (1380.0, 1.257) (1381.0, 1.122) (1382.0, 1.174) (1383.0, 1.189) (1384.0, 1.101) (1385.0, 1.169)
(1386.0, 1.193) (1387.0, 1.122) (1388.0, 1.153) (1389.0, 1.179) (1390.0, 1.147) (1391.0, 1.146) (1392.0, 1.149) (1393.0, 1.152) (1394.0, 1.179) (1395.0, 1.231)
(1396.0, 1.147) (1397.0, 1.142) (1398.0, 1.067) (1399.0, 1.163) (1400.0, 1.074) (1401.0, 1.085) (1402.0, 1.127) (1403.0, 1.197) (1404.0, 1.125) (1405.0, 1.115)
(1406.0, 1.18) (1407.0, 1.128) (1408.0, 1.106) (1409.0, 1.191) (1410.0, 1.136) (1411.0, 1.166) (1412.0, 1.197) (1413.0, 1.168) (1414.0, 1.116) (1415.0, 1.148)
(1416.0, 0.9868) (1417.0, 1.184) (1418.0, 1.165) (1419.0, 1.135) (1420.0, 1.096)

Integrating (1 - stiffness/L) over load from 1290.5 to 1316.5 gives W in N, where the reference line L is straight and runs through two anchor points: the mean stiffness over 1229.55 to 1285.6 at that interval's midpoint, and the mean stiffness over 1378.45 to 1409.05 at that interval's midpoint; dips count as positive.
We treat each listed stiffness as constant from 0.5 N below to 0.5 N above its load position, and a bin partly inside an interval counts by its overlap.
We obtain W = 2.6 N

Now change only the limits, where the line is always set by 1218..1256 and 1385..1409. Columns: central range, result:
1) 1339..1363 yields 1.3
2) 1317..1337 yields 2.4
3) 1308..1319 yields 0.5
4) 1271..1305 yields 2.5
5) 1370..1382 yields -0.3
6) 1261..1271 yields 0.1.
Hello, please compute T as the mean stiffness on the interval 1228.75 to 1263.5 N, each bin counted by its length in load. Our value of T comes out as 1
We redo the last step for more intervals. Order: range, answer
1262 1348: 0.979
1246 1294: 1.01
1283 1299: 0.964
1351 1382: 1.11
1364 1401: 1.15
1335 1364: 1.03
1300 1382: 1.03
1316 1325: 1.02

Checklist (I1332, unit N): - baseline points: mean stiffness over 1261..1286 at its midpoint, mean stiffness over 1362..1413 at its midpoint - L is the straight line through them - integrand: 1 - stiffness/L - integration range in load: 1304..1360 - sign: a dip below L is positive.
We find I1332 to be 4.63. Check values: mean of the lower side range 1.02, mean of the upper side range 1.15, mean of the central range 0.993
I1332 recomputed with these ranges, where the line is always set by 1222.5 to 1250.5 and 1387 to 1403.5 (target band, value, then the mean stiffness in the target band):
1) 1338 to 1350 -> 0.79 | 1.02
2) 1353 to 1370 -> 0.43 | 1.08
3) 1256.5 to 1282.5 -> 0.03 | 1.02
